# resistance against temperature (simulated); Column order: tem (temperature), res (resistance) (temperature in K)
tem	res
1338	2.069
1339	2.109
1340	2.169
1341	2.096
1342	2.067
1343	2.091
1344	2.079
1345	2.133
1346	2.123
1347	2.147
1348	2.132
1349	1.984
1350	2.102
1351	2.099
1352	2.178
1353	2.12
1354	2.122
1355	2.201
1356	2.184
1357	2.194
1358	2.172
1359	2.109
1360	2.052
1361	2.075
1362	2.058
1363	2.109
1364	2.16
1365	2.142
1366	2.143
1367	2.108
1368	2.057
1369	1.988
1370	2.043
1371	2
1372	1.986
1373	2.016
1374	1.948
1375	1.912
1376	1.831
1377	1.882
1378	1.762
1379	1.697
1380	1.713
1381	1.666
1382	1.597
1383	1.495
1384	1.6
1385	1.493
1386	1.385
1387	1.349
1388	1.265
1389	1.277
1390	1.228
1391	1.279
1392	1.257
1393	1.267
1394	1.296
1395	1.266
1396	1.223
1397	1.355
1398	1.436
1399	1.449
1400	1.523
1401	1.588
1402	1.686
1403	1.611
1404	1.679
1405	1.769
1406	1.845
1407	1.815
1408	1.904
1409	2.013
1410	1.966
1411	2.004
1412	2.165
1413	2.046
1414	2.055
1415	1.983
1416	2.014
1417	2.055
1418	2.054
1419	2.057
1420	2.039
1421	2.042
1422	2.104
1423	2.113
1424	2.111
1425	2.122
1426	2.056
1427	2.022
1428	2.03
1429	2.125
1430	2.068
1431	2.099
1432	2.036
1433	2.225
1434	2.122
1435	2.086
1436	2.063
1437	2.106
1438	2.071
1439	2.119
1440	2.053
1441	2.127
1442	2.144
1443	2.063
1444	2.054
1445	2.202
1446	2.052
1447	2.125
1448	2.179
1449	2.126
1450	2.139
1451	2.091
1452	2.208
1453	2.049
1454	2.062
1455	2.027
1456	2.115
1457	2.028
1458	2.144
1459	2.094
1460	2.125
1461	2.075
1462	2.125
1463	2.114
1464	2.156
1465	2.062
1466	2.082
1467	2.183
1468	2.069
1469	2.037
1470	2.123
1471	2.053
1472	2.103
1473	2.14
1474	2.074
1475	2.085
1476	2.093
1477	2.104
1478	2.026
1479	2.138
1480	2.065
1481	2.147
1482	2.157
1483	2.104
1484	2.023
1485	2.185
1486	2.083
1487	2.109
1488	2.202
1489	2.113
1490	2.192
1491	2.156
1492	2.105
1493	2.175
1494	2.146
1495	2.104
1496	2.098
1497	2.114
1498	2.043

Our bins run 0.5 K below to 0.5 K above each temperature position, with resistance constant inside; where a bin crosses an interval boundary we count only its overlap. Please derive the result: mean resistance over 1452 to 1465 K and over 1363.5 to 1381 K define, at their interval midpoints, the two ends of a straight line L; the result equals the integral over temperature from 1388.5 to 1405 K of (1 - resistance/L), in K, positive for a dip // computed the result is 4.8 K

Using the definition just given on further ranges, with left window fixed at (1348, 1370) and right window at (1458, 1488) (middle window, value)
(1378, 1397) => 6.24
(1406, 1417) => 0.60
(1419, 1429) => 0.16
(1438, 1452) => -0.07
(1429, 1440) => 0.04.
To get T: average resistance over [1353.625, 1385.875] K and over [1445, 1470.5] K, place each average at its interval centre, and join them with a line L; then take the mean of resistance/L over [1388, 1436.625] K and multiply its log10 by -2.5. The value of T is 0.12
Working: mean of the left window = 1.95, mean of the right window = 2.11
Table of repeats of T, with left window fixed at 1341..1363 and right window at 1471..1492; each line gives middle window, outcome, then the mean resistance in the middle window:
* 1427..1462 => 0.01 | 2.1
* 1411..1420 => 0.03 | 2.05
